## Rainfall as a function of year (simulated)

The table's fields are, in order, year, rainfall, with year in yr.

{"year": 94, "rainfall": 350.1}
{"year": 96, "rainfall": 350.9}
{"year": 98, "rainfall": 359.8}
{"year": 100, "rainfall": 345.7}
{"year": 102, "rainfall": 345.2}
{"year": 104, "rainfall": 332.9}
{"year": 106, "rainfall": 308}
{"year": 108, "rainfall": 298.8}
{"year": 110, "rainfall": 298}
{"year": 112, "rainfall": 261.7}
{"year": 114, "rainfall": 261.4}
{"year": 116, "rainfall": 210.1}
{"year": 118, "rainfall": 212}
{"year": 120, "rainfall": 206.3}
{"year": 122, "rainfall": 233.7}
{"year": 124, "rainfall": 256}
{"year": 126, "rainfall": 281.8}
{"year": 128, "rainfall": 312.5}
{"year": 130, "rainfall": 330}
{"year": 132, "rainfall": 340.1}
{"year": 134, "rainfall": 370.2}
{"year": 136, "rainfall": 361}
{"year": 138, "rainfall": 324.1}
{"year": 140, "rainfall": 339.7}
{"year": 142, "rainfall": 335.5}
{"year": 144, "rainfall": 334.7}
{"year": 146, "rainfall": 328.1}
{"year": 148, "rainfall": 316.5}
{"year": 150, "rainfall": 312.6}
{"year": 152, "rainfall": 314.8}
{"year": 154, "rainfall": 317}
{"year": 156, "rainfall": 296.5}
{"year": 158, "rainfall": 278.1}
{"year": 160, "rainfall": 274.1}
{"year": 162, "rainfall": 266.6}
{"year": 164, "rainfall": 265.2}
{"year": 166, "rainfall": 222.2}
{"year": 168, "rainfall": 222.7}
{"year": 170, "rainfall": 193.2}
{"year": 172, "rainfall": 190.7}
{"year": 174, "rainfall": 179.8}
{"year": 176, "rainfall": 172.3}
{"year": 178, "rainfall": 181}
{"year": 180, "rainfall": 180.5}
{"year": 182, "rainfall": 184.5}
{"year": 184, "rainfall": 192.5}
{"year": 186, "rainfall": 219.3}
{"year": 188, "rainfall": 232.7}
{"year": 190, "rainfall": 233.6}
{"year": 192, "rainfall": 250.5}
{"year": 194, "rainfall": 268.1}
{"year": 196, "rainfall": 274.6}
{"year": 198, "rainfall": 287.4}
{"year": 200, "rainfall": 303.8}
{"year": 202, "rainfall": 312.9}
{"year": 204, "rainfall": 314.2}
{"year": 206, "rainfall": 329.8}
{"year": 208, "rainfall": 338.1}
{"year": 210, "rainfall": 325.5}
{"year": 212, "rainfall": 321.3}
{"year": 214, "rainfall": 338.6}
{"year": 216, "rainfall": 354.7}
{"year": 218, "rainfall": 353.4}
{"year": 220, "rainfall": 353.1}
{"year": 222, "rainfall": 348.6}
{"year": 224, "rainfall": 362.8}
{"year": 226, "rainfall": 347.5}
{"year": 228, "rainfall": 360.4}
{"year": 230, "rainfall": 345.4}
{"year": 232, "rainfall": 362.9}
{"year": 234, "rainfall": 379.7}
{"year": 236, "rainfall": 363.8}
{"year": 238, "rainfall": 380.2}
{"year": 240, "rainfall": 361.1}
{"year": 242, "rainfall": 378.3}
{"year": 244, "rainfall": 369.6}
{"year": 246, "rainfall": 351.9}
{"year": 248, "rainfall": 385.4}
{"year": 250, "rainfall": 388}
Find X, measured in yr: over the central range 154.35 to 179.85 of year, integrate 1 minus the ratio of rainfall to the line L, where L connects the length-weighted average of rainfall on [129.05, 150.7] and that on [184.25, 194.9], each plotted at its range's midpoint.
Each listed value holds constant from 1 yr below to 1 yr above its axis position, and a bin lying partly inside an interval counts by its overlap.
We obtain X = 4.9 yr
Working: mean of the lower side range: 336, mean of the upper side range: 237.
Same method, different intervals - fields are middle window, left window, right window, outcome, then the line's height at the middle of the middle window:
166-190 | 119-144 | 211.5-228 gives 9.59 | 330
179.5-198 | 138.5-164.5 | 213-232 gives 5.61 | 331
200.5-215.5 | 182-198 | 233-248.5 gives -2.15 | 285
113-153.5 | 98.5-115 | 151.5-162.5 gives -0.08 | 299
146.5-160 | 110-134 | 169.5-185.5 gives -4.98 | 222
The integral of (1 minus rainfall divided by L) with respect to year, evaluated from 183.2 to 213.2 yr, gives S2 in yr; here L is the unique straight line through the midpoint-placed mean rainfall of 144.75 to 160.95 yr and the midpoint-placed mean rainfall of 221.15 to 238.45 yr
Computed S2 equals 5.10 yr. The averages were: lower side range 305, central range 281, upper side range 361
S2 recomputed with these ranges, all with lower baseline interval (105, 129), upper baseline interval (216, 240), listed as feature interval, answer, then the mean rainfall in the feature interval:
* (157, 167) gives 1.3 yr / 261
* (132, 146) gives -3.1 yr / 343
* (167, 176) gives 3.4 yr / 194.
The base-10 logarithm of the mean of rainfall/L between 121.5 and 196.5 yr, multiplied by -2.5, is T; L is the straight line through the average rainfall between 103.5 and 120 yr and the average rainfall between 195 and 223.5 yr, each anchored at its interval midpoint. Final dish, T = 0.10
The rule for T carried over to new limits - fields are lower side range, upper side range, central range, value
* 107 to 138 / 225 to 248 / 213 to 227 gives 0.01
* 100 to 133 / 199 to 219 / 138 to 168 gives 0.01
